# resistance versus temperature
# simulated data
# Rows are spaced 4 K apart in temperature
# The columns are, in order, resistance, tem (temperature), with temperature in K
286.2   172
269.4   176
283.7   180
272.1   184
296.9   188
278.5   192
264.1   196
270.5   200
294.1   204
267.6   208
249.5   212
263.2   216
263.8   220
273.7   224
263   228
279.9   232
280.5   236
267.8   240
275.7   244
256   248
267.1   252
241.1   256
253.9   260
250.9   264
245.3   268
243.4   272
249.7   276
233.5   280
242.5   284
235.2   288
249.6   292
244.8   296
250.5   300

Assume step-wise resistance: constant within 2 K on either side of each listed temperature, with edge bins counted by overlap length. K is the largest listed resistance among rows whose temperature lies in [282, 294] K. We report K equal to 249.6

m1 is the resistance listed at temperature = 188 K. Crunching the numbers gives 296.9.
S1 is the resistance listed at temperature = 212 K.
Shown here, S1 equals 249.5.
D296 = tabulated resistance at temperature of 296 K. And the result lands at 244.8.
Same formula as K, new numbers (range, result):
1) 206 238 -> 280.5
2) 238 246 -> 275.7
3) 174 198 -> 296.9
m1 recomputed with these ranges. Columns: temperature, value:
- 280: 233.5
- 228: 263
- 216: 263.2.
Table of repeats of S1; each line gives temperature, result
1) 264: 250.9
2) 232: 279.9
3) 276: 249.7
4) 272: 243.4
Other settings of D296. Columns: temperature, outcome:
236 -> 280.5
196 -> 264.1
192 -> 278.5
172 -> 286.2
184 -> 272.1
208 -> 267.6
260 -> 253.9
